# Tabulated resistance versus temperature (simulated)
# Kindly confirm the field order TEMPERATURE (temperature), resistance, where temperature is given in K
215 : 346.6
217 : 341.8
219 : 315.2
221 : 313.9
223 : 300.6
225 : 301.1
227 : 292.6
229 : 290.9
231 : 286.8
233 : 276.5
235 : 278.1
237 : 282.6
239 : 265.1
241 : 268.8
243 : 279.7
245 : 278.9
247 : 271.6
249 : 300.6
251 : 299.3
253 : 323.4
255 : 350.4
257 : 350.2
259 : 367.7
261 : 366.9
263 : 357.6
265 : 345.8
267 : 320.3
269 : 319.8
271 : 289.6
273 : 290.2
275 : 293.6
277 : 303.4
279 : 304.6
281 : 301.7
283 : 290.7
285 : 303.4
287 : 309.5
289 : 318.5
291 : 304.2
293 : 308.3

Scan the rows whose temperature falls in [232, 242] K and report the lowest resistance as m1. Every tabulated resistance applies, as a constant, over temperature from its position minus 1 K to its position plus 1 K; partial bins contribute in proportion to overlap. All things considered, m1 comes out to 265.1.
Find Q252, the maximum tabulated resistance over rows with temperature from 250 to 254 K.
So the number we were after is 323.4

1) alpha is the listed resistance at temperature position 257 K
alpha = 350.2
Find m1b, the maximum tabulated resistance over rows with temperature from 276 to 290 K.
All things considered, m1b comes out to 318.5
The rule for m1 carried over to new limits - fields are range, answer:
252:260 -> 323.4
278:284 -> 290.7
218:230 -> 290.9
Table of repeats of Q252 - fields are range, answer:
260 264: 366.9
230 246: 286.8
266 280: 320.3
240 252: 300.6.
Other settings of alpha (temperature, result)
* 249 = 300.6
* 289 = 318.5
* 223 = 300.6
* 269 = 319.8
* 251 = 299.3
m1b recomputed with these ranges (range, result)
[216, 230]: 341.8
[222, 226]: 301.1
